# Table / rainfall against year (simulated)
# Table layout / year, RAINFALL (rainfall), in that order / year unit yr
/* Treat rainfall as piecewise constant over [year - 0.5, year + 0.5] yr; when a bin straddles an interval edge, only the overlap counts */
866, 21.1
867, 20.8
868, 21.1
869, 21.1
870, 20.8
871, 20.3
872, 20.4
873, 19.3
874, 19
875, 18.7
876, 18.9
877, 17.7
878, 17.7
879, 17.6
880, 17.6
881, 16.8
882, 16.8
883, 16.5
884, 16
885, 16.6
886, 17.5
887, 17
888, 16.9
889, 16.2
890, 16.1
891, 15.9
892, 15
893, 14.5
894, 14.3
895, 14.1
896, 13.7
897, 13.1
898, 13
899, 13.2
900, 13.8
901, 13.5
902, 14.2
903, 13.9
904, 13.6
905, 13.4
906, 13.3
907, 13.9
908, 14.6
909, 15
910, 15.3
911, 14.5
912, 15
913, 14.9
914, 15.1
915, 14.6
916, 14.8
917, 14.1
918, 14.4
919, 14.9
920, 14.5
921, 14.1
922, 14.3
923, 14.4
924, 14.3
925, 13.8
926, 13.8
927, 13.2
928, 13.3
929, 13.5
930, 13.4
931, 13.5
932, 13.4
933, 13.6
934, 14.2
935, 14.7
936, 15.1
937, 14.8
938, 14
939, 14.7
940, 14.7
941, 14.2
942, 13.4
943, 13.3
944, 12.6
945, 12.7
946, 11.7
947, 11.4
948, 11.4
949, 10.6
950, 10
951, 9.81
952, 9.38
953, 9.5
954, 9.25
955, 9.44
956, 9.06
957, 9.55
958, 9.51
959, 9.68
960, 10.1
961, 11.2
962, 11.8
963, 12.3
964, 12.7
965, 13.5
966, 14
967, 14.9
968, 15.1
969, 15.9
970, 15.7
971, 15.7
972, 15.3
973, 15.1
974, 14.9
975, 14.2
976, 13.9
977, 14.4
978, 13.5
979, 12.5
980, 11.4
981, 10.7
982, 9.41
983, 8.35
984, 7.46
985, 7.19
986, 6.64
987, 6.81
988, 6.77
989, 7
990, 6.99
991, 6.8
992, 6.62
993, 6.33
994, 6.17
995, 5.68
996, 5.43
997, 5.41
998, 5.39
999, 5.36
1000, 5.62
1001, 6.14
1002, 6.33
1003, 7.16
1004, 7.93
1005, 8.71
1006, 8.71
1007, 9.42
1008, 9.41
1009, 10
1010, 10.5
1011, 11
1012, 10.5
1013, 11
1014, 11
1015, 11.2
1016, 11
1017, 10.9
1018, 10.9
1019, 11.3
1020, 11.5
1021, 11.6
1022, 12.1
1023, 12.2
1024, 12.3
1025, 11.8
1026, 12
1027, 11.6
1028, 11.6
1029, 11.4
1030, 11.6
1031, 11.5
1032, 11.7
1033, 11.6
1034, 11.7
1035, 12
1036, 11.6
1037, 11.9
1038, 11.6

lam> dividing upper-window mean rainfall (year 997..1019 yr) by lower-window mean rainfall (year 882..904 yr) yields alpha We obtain 0.6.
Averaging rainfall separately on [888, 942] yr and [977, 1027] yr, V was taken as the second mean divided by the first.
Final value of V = 0.6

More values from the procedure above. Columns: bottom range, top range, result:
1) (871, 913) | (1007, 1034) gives 0.71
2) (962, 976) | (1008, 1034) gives 0.78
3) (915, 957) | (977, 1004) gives 0.58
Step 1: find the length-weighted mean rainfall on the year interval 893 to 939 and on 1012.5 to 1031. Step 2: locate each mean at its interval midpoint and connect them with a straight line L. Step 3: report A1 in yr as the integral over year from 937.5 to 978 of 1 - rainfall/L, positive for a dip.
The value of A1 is 1.6 yr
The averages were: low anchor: 14.1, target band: 12.5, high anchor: 11.5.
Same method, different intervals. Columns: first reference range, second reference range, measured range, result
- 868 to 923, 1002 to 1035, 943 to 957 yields 3.1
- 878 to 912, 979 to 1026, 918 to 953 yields -1.2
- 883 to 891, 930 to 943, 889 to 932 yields 3.3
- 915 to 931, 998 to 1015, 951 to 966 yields 1.4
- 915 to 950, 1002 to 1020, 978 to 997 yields 5.7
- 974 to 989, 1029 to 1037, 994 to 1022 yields 5.5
